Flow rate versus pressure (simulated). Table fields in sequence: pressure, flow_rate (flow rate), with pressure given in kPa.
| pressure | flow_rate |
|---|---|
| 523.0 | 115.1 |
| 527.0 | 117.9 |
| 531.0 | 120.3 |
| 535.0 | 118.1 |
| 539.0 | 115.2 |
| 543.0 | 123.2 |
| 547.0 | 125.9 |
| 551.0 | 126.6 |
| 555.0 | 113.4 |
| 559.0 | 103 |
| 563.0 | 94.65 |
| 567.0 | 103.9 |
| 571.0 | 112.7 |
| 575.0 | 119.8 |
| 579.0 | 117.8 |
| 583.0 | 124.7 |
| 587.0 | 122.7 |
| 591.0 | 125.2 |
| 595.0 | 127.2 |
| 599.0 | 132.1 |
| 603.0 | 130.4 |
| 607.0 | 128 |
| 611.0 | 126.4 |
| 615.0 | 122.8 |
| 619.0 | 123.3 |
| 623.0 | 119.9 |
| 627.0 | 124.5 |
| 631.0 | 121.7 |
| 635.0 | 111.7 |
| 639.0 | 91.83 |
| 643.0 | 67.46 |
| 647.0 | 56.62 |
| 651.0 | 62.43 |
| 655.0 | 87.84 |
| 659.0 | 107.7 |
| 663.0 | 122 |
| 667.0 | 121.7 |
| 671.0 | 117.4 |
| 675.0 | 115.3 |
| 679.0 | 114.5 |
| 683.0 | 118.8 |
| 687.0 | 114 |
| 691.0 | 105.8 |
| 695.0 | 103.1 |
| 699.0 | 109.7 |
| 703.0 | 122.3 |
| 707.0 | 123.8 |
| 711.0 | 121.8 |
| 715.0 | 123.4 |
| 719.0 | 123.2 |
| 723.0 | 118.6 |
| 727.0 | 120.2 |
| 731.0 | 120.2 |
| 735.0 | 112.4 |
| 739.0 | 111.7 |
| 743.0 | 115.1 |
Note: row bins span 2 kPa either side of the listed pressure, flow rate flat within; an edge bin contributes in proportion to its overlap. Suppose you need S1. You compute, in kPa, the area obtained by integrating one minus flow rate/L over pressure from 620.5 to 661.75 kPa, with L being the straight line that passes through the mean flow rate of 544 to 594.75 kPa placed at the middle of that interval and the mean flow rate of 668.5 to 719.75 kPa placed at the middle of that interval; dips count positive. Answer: 7.2 kPa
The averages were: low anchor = 116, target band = 96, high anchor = 116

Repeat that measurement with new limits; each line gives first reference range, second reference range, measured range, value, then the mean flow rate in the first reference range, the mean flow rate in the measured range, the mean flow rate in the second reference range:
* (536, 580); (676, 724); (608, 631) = -1.6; 114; 123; 117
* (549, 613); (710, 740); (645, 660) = 5.3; 119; 76.7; 119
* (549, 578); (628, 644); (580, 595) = -2.3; 111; 124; 102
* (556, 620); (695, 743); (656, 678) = 0.6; 120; 115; 118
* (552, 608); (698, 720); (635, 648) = 4.4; 118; 79.3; 121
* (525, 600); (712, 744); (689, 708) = 0.9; 118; 112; 118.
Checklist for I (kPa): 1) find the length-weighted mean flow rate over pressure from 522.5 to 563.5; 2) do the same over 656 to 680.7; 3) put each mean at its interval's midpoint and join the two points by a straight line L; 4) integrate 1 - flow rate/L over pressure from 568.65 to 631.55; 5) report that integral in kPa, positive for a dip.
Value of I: -4.15 kPa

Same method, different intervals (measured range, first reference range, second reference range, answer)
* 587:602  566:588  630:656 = -2.7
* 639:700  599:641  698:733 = 9.8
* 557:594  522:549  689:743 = 1.5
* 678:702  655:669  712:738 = 0.9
